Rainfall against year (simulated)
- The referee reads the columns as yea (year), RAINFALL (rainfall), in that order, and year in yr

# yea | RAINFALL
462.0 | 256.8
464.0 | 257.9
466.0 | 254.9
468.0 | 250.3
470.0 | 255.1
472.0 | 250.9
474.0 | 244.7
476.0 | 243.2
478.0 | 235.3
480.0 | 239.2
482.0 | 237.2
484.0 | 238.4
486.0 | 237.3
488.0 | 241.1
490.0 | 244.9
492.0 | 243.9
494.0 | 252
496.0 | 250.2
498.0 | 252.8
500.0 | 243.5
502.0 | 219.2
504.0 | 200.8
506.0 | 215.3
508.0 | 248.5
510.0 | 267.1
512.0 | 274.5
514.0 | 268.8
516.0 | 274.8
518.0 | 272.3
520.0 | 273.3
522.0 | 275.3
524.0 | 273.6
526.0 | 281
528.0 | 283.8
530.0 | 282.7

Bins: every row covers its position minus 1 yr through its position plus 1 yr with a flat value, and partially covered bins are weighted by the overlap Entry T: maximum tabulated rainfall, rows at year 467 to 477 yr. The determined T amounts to 255.1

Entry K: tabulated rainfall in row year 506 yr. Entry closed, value 215.3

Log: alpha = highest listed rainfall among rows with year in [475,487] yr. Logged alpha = 243.2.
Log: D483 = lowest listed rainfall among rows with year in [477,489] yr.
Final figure 235.3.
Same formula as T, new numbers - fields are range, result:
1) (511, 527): 281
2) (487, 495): 252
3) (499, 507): 243.5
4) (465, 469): 254.9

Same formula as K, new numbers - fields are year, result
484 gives 238.4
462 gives 256.8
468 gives 250.3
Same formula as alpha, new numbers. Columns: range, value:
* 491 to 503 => 252.8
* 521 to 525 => 275.3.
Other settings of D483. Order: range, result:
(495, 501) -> 243.5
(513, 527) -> 268.8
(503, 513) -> 200.8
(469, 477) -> 243.2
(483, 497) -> 237.3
